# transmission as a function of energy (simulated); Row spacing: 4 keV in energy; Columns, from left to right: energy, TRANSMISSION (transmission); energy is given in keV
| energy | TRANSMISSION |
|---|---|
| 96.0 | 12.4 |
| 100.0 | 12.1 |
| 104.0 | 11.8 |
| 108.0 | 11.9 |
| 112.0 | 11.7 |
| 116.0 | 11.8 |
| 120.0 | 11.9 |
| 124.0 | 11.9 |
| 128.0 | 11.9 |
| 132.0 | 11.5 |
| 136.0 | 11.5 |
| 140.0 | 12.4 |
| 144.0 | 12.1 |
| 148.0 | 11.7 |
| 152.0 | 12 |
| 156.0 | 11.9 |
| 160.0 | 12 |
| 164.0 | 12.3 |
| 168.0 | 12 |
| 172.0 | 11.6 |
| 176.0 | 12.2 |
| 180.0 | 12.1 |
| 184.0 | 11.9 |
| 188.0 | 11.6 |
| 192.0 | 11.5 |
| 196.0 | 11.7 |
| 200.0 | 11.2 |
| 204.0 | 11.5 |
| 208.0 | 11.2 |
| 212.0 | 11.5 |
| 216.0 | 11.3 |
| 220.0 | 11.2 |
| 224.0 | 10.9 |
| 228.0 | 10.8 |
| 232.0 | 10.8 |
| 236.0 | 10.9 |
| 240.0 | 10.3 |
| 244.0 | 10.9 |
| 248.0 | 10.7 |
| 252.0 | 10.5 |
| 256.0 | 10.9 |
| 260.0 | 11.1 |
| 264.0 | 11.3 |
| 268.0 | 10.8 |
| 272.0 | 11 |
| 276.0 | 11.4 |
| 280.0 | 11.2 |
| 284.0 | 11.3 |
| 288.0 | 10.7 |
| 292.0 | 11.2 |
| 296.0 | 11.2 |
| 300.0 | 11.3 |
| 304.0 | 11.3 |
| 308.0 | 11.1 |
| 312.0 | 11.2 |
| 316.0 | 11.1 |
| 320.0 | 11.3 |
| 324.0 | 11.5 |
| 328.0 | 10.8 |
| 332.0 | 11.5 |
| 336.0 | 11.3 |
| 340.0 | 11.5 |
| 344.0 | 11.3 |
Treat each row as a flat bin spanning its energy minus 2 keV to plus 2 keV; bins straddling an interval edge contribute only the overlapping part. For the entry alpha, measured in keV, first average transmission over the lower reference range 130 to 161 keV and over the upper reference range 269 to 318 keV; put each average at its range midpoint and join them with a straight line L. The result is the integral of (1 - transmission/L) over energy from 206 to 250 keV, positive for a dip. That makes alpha 2.02 keV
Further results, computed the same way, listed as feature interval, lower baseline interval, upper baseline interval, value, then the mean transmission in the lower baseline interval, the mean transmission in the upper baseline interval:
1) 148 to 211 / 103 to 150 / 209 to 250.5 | -2.2 keV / 11.8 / 10.9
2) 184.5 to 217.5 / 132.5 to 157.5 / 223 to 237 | -0.7 keV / 11.9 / 10.8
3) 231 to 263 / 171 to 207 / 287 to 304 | 1.7 keV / 11.7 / 11.1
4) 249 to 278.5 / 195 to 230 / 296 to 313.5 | 0.6 keV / 11.2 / 11.2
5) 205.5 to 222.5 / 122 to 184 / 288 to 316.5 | 0.5 keV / 11.9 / 11.2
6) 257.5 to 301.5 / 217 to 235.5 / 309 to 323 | -0.1 keV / 10.9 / 11.2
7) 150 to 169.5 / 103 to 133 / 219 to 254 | -1.0 keV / 11.8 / 10.8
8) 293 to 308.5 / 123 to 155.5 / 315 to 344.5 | 0.2 keV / 11.9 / 11.3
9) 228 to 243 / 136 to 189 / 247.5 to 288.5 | 0.8 keV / 12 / 11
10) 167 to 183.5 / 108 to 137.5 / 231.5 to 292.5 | -0.7 keV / 11.8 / 10.9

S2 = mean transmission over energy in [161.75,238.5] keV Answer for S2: 11.5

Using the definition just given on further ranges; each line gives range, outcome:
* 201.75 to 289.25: 11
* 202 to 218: 11.4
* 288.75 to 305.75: 11.2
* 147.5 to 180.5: 12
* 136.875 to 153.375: 12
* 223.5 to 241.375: 10.7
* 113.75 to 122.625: 11.8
